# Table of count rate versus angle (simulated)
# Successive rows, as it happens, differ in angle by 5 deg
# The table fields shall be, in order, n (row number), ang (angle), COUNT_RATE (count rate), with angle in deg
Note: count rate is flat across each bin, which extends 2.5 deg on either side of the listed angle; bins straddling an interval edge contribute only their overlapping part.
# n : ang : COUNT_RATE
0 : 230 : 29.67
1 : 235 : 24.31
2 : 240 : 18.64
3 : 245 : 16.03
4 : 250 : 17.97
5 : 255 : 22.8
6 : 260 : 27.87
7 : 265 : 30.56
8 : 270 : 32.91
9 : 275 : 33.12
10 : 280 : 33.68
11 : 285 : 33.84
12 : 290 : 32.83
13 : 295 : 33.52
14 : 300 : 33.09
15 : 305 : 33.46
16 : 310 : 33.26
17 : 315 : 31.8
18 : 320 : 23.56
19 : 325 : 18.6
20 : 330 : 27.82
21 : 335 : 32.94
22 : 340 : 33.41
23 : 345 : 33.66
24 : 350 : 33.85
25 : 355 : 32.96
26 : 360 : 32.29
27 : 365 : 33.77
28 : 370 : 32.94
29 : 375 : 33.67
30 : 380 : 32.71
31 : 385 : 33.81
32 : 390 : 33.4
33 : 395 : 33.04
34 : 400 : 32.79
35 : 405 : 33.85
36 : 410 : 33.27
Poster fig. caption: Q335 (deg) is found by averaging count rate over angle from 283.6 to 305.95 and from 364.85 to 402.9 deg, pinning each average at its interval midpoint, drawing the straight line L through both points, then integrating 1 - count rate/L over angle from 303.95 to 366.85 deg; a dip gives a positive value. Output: 4.72 deg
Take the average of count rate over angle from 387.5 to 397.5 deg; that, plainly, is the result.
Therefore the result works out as 33.2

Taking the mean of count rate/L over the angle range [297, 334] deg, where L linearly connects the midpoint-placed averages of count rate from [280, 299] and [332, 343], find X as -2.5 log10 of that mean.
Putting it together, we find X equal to 0.145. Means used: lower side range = 33.4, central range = 29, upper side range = 33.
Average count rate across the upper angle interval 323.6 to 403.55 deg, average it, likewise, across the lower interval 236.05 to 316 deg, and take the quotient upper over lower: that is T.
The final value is 1.1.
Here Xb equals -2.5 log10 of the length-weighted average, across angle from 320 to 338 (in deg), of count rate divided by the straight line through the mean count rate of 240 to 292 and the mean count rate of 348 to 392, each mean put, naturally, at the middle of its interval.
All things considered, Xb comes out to 0.18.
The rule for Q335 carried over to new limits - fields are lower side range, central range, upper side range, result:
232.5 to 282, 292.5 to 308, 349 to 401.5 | -2.7 deg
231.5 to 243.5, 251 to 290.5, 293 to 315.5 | -4.1 deg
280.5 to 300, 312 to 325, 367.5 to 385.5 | 2.8 deg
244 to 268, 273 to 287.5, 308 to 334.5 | -4.9 deg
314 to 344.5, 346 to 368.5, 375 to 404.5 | -2.0 deg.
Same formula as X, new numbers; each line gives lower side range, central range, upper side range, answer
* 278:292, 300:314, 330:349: 0.000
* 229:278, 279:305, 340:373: -0.180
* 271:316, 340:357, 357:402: -0.010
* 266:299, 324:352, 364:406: 0.090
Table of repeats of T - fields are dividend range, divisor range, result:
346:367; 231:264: 1.51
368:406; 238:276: 1.34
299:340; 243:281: 1.10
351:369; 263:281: 1.02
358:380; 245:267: 1.40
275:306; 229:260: 1.54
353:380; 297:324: 1.09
